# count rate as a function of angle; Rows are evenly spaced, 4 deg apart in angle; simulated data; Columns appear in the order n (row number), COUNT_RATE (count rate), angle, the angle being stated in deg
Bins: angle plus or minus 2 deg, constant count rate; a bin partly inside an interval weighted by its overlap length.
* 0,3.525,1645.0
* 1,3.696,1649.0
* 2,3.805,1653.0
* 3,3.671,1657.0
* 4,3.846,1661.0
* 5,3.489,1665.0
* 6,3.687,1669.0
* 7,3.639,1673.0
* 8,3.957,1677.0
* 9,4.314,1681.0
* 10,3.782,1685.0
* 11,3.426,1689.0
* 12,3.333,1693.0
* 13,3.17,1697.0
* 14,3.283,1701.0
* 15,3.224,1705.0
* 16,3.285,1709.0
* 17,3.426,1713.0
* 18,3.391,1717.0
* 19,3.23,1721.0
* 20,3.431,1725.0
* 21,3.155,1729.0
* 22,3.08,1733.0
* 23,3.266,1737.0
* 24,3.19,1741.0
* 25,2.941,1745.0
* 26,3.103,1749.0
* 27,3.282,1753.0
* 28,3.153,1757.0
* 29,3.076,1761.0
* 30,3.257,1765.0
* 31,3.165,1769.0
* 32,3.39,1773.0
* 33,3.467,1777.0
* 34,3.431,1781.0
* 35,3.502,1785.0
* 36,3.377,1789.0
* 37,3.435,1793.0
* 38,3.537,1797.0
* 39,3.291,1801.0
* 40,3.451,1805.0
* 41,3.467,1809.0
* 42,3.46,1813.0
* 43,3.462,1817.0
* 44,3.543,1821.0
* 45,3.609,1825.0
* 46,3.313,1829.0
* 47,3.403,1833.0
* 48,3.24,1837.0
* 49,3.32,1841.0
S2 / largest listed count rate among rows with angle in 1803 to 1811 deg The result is 3.467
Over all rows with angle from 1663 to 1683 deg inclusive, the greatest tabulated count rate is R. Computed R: 4.314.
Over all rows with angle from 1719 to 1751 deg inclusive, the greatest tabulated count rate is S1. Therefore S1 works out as 3.431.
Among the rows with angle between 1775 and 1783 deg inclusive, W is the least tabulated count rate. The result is 3.431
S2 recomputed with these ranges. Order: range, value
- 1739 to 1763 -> 3.282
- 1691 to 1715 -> 3.426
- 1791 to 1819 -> 3.537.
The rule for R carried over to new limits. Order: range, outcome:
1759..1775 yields 3.39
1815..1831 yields 3.609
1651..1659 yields 3.805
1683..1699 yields 3.782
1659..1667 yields 3.846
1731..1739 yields 3.266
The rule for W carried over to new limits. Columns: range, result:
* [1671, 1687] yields 3.639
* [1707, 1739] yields 3.08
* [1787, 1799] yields 3.377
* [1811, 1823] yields 3.46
